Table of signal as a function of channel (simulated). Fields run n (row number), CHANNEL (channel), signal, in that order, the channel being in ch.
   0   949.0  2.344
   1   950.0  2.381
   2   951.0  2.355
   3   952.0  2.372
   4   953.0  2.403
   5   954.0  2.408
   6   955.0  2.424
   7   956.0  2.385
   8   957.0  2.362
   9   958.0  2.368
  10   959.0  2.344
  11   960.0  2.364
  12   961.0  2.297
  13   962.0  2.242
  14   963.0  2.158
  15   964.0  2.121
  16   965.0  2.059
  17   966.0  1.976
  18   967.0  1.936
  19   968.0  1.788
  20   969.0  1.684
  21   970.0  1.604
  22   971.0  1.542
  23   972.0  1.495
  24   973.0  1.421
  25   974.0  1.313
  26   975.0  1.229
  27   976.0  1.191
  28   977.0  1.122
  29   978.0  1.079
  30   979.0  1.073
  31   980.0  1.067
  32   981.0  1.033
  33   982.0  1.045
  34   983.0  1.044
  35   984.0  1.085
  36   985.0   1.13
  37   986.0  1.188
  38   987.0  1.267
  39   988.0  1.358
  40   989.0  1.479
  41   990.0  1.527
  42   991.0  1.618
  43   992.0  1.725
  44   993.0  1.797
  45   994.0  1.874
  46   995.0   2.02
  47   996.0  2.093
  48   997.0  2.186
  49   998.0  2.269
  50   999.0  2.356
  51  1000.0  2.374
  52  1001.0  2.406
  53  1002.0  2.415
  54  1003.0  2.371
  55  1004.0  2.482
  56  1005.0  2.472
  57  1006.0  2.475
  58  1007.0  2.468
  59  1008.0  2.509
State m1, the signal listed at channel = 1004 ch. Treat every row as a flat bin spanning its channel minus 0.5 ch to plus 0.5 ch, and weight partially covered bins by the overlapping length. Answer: 2.482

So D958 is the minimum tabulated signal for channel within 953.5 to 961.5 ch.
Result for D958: 2.297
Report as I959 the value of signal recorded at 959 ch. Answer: 2.344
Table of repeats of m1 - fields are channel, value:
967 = 1.936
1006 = 2.475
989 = 1.479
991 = 1.618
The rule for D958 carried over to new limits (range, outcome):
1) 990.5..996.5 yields 1.618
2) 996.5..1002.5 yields 2.186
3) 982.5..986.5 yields 1.044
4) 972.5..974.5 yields 1.313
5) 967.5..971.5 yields 1.542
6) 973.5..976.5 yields 1.191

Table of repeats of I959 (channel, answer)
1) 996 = 2.093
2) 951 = 2.355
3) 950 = 2.381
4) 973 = 1.421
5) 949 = 2.344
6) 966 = 1.976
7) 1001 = 2.406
